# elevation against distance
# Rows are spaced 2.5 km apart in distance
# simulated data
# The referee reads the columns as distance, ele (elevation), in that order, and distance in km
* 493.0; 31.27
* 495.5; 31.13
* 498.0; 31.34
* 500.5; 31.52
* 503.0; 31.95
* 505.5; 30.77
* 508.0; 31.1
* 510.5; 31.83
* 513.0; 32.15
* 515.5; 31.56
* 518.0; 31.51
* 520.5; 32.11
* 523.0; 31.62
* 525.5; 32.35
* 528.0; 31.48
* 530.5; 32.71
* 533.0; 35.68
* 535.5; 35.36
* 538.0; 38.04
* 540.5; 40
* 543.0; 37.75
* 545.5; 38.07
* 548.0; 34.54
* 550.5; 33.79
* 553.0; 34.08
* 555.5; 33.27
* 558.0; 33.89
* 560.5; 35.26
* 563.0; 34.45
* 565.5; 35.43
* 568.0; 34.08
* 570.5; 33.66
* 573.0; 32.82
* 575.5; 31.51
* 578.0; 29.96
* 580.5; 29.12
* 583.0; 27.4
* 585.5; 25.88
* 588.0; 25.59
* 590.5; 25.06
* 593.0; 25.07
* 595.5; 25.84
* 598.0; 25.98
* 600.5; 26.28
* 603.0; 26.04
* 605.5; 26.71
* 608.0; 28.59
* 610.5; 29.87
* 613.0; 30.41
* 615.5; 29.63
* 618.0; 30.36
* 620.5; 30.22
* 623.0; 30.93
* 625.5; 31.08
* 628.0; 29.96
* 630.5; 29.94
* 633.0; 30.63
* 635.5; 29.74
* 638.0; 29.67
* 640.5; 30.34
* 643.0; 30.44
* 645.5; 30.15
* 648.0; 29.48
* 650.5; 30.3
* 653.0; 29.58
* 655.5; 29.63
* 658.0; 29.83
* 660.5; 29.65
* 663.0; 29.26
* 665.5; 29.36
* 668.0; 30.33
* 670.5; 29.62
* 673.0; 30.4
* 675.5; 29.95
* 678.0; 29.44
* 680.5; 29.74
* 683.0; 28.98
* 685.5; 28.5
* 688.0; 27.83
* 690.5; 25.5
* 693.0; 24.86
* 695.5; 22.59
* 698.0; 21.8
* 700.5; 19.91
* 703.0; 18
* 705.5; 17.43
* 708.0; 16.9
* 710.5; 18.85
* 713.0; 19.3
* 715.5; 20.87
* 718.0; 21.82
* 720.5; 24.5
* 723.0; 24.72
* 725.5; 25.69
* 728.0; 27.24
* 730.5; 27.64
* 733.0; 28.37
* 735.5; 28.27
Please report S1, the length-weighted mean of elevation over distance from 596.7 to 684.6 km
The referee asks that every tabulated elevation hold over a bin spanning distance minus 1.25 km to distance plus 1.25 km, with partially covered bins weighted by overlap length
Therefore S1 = 29.5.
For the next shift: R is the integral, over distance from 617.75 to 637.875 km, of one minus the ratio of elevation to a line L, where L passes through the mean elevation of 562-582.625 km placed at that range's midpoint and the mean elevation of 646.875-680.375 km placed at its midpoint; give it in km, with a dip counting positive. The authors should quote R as 0.31 km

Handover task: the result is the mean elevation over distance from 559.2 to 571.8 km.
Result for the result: 34.6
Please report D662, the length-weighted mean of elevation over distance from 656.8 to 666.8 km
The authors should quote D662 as 29.5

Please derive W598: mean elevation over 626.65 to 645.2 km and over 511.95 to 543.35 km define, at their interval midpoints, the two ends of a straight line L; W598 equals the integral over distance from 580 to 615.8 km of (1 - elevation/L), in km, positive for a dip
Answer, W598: 5.0 km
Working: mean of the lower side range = 33.9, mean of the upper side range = 30.1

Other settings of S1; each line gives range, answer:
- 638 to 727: 26.2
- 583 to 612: 26.5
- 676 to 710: 24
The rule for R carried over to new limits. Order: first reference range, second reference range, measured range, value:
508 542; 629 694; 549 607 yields 3.4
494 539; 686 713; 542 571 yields -4.7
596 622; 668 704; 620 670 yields -4.7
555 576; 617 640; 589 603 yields 2.8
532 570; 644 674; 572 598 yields 4.7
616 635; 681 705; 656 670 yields -1.4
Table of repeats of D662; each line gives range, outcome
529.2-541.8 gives 36.3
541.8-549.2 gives 36.8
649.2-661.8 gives 29.8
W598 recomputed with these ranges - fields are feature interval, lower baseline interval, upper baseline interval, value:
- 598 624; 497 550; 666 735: 0.44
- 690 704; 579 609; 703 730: 0.31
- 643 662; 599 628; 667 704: -1.46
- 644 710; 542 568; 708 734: -0.31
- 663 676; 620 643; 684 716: -2.19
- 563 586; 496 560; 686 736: -0.40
